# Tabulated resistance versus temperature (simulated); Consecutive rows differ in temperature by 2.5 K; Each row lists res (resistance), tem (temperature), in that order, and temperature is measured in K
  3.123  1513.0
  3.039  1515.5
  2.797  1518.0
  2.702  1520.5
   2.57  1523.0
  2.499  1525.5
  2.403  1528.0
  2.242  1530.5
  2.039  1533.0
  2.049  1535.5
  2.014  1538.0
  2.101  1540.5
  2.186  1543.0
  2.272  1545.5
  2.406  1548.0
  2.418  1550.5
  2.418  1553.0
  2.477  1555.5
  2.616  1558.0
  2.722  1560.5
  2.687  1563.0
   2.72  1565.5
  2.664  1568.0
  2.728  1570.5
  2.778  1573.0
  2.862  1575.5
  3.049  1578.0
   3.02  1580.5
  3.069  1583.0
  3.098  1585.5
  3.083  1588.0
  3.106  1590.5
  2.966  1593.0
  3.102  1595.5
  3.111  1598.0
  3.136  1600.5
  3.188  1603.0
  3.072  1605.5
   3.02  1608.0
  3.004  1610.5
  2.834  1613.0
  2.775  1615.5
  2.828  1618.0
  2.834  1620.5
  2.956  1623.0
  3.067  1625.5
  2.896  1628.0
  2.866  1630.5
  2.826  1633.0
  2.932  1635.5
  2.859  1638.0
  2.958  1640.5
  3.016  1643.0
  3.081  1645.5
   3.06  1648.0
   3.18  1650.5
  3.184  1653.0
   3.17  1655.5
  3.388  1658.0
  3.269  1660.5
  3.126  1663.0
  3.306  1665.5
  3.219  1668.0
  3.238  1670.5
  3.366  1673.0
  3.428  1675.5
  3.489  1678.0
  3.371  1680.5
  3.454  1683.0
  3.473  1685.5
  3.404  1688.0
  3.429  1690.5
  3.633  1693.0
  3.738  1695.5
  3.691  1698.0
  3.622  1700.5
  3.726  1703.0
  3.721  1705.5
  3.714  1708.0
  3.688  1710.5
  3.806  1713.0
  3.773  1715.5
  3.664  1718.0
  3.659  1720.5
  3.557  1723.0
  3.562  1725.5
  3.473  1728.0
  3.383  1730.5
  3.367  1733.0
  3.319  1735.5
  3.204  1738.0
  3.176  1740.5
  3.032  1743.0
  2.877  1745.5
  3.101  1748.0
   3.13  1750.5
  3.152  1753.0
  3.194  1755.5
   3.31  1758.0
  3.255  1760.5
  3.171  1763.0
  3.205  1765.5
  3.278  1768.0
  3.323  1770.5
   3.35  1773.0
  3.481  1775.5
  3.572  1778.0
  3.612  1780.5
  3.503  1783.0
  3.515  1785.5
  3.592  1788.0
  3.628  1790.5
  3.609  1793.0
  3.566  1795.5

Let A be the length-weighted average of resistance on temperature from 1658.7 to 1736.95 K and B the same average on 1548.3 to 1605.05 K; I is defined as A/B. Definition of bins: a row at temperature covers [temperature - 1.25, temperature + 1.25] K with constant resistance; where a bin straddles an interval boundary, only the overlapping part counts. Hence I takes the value 1.2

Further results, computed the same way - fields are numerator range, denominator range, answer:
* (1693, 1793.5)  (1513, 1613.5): 1.27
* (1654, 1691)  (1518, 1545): 1.45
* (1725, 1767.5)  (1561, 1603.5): 1.09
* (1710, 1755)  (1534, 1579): 1.35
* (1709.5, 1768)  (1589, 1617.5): 1.11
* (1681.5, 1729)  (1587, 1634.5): 1.21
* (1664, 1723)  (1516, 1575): 1.44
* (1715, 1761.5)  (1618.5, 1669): 1.09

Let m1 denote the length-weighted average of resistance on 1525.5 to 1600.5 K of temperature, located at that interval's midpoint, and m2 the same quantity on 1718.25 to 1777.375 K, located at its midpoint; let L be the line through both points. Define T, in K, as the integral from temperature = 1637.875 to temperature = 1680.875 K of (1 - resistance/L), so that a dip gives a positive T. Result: -3.3 K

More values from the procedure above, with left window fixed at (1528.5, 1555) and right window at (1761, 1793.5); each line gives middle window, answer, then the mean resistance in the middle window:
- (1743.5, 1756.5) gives 0.8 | 3.09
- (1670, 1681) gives -1.8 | 3.39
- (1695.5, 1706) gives -2.2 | 3.69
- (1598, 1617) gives -3.3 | 3.01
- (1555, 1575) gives -2.9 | 2.69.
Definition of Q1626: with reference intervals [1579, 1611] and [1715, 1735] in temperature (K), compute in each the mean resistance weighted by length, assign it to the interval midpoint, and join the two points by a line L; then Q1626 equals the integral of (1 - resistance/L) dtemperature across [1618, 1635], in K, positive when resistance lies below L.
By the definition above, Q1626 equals 1.5 K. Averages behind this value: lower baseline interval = 3.08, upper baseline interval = 3.54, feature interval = 2.9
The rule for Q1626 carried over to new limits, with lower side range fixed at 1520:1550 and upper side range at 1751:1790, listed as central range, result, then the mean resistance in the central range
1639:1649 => -0.9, 3.02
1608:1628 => -1.8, 2.91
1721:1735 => -1.3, 3.47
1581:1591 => -2.2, 3.08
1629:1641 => -0.6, 2.88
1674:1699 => -4.4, 3.51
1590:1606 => -3.3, 3.1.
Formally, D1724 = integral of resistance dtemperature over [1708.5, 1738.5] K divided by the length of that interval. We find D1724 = 3.55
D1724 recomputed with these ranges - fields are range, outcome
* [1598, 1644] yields 2.95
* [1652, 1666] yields 3.24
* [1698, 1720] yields 3.71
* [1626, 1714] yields 3.32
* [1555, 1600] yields 2.89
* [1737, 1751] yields 3.08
